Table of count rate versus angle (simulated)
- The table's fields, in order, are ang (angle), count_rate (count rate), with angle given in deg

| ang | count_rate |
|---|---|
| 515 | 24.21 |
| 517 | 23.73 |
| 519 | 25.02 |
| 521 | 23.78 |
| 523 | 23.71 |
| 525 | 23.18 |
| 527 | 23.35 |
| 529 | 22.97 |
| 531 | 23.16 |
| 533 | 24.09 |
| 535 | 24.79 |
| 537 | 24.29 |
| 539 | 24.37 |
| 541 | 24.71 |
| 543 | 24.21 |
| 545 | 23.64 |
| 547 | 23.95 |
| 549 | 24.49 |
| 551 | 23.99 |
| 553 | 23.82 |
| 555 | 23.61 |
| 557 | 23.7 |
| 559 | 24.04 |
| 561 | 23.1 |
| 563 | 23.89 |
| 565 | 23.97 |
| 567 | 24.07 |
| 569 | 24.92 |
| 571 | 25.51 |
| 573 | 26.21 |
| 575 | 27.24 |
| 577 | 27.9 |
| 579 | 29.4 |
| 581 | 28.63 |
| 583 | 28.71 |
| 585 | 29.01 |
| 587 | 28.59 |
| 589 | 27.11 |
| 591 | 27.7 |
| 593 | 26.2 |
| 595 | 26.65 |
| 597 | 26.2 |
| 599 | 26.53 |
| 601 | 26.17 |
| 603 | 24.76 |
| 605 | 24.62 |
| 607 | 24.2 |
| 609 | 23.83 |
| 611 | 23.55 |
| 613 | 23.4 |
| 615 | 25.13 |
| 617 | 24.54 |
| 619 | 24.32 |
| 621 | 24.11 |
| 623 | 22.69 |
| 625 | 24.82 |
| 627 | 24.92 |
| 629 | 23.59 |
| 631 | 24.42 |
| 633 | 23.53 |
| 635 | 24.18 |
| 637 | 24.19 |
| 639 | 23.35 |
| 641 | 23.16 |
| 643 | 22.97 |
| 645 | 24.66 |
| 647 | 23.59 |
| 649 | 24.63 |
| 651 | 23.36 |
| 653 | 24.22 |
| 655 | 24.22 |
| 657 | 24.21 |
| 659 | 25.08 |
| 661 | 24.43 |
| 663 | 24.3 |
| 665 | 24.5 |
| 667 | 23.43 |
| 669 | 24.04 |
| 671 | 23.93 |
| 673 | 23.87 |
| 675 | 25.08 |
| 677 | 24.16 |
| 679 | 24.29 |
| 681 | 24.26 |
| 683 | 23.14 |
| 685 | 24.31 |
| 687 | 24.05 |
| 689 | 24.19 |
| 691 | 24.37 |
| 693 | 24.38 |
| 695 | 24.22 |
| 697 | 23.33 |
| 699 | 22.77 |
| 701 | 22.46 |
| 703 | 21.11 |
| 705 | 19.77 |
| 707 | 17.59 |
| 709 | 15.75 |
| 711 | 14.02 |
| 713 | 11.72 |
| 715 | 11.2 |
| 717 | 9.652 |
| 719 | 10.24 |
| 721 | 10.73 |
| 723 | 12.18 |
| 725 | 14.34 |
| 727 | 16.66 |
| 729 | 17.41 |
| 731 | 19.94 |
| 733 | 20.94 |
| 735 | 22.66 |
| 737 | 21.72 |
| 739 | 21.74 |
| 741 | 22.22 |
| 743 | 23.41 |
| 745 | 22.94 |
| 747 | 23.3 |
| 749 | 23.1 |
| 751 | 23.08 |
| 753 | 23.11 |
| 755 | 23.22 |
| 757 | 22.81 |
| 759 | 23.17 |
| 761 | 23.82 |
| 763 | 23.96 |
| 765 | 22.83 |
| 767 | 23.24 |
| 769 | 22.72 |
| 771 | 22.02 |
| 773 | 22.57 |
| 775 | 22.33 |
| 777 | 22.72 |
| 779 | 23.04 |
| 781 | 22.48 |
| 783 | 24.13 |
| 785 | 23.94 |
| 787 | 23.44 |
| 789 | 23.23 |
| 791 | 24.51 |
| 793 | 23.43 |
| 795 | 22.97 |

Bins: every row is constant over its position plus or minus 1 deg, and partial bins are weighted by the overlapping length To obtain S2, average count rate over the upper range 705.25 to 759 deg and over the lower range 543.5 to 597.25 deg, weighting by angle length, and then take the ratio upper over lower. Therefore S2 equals 0.71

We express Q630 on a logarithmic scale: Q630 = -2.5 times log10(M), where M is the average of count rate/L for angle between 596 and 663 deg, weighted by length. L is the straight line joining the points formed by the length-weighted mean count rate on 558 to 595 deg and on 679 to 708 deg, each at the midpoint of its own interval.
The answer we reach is 0.024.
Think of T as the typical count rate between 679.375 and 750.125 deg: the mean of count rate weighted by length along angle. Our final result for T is 19.6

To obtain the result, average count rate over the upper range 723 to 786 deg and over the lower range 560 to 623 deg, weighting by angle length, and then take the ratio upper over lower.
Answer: 0.85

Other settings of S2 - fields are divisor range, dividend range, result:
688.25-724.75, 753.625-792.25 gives 1.31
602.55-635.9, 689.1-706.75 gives 0.94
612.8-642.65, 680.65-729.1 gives 0.77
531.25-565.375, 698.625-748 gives 0.74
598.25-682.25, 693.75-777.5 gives 0.82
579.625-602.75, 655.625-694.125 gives 0.89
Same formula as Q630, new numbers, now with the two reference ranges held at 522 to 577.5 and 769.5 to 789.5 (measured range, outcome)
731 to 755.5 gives 0.03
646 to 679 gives -0.03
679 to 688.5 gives -0.02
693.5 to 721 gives 0.34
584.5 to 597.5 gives -0.14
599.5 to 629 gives -0.02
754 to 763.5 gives -0.01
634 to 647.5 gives 0.00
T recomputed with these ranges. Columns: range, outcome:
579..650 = 25.2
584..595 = 27.6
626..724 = 21.8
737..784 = 22.9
